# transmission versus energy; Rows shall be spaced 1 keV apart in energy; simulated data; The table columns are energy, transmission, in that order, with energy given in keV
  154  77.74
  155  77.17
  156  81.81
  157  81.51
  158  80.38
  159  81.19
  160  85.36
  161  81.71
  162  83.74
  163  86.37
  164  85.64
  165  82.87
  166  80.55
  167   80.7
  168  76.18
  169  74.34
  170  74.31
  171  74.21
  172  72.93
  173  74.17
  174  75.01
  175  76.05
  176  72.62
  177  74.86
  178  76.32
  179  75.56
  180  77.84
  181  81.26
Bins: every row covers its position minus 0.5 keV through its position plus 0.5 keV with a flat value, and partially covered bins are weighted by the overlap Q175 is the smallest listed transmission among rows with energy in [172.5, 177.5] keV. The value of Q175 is 72.62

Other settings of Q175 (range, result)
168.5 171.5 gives 74.21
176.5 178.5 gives 74.86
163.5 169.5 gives 74.34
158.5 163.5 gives 81.19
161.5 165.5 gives 82.87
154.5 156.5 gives 77.17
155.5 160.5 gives 80.38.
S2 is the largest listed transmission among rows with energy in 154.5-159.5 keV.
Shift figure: 81.81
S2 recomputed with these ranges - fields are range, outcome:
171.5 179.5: 76.32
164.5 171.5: 82.87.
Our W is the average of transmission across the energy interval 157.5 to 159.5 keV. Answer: 80.8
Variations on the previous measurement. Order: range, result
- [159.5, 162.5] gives 83.6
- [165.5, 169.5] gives 77.9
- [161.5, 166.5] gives 83.8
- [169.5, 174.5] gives 74.1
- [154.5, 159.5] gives 80.4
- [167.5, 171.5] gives 74.8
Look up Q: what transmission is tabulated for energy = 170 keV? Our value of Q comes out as 74.31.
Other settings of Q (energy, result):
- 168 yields 76.18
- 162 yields 83.74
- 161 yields 81.71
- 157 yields 81.51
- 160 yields 85.36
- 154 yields 77.74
